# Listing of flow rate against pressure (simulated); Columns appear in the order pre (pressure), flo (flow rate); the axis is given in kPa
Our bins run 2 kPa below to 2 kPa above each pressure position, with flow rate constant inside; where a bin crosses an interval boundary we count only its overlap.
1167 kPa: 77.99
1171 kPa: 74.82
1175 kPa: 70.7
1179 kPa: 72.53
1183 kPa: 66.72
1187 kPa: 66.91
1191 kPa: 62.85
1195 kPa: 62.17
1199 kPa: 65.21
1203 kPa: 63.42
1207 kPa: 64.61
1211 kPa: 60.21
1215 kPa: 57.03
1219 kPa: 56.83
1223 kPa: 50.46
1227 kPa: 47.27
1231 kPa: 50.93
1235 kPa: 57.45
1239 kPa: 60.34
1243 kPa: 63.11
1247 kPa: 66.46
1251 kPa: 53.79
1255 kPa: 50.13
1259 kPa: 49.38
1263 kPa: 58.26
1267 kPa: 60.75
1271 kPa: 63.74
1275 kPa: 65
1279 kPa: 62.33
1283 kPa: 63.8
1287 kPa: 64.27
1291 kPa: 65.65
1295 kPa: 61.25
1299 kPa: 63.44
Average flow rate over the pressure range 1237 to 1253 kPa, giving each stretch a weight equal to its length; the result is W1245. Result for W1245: 60.9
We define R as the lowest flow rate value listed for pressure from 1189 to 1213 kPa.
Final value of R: 60.21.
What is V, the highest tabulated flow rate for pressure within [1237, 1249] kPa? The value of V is 66.46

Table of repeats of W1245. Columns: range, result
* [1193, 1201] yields 63.7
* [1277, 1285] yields 63.1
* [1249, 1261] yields 51.1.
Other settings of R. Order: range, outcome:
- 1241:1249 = 63.11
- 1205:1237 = 47.27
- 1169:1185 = 66.72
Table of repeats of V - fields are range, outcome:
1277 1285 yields 63.8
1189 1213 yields 65.21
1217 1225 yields 56.83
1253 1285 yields 65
